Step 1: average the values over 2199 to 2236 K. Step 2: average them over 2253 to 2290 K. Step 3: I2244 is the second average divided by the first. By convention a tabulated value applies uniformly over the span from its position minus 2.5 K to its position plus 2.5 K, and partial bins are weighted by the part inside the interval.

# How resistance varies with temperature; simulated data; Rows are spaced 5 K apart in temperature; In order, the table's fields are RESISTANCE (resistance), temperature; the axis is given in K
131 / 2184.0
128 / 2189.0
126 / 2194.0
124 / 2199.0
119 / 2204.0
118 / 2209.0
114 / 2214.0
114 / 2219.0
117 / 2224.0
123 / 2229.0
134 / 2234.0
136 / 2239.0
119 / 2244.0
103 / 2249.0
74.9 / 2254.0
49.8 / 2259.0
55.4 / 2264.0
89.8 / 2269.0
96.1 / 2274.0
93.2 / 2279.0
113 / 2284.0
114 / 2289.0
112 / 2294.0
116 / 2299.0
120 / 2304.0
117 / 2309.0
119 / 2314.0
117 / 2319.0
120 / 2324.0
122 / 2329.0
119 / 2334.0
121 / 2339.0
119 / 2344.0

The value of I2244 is 0.71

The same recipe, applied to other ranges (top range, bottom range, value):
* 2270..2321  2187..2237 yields 0.91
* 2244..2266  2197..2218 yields 0.65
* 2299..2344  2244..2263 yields 1.49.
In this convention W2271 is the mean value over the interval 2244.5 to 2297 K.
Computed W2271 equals 91.5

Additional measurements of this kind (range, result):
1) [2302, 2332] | 119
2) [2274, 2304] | 109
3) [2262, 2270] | 70.5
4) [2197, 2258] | 115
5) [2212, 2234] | 119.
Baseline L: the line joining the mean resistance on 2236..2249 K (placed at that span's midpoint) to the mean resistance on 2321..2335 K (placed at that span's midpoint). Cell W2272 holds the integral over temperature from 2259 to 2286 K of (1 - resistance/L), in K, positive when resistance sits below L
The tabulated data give 8.11 K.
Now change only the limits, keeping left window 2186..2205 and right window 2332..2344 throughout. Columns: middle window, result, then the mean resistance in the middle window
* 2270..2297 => 3.7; 105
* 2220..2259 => 3.9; 111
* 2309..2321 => 0.3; 118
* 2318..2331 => 0.0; 120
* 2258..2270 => 5.7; 63.8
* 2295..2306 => 0.4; 117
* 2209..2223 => 1.0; 115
